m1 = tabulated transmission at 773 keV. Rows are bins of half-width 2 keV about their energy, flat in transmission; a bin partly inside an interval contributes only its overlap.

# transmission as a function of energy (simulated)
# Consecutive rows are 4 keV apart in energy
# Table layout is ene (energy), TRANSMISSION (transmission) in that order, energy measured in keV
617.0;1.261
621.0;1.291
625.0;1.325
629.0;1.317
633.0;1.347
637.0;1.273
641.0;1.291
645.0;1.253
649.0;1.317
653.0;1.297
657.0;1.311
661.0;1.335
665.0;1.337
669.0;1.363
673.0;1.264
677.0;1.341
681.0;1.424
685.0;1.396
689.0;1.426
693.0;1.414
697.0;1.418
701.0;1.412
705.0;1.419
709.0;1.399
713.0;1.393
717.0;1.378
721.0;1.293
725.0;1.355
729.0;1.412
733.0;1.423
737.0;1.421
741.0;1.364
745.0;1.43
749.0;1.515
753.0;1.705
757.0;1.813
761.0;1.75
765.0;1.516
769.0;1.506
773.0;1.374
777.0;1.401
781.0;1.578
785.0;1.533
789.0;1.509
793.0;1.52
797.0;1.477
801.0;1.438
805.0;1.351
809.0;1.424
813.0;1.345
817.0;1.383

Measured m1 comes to 1.374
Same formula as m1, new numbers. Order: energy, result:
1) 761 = 1.75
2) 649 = 1.317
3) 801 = 1.438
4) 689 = 1.426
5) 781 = 1.578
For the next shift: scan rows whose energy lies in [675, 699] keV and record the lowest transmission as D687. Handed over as 1.341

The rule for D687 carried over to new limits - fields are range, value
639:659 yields 1.253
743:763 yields 1.43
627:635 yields 1.317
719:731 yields 1.293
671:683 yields 1.264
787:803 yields 1.438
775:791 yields 1.401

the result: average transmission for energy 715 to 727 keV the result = 1.34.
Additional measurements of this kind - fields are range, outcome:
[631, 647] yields 1.29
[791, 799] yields 1.5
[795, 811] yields 1.42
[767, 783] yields 1.46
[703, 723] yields 1.38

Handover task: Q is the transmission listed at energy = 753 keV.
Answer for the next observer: 1.705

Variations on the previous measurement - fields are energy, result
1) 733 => 1.423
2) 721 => 1.293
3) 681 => 1.424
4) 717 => 1.378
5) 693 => 1.414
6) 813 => 1.345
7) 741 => 1.364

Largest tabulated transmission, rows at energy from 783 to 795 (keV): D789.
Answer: 1.533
